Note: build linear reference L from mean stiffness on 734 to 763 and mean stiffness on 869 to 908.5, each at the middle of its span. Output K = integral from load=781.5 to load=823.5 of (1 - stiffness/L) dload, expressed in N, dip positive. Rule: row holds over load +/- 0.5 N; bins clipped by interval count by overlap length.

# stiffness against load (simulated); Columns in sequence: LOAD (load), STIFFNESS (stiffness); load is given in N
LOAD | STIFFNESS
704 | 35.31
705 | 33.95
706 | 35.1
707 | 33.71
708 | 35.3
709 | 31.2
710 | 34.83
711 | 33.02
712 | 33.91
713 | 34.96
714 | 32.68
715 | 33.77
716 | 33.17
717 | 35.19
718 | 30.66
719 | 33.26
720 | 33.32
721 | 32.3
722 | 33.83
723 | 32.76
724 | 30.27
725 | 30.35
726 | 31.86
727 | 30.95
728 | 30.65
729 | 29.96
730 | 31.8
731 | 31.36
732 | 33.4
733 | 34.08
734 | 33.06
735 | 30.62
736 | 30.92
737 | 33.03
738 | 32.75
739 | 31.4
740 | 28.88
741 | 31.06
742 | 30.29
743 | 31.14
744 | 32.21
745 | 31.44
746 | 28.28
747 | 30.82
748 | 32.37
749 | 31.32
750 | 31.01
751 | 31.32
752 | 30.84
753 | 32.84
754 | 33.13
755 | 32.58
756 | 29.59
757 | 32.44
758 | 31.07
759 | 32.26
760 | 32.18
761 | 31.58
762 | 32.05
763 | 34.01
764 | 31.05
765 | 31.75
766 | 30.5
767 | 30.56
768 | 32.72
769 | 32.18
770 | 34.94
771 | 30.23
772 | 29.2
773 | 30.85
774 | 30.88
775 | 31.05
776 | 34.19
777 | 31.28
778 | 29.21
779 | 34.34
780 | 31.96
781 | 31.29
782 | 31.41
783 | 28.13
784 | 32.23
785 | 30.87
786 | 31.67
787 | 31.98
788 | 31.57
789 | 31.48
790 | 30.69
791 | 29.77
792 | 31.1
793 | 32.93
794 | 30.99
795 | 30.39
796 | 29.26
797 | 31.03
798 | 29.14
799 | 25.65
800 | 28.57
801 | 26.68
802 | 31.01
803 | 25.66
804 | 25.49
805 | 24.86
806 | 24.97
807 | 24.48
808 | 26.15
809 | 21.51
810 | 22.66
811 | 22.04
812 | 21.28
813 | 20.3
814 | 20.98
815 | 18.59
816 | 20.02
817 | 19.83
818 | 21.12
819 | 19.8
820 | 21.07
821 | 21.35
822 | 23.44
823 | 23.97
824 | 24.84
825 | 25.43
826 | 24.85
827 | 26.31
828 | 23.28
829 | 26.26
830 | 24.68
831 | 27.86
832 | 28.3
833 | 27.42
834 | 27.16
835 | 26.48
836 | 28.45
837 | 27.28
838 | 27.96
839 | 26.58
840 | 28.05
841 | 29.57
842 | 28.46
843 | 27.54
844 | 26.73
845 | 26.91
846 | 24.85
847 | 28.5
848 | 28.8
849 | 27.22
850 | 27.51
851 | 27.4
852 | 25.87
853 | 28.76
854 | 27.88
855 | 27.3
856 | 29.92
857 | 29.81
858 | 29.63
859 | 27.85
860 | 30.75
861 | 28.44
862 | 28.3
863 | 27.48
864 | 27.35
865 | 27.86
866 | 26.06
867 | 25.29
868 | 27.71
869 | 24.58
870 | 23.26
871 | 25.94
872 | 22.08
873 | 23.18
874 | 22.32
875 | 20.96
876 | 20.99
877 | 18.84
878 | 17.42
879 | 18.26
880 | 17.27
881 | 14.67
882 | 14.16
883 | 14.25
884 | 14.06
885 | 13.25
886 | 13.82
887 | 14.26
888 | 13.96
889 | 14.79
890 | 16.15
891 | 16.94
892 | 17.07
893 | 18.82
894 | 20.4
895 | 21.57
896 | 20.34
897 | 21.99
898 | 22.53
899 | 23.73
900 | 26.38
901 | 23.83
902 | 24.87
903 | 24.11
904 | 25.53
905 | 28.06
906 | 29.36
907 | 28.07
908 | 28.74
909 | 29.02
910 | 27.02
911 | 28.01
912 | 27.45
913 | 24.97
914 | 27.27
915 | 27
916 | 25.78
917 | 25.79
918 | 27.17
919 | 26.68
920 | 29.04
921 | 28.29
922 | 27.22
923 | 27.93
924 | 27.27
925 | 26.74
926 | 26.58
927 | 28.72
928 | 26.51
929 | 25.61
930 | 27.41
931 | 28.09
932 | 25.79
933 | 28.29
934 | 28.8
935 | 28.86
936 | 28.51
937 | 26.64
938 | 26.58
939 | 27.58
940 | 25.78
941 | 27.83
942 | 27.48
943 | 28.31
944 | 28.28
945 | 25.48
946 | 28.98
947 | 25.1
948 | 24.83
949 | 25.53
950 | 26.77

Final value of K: 1.6 N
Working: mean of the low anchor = 31.5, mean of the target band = 26.3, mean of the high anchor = 20.5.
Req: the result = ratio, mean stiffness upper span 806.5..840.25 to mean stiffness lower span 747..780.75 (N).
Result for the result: 0.76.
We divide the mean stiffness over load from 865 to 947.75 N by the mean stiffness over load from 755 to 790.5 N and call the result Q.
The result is 0.76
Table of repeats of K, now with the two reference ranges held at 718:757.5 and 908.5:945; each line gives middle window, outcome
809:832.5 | 5.36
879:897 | 7.50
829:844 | 0.96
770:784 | -0.24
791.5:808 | 1.10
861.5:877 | 2.13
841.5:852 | 0.65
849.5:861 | 0.20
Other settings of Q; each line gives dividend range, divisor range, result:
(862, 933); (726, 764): 0.74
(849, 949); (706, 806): 0.79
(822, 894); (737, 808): 0.78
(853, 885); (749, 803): 0.76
